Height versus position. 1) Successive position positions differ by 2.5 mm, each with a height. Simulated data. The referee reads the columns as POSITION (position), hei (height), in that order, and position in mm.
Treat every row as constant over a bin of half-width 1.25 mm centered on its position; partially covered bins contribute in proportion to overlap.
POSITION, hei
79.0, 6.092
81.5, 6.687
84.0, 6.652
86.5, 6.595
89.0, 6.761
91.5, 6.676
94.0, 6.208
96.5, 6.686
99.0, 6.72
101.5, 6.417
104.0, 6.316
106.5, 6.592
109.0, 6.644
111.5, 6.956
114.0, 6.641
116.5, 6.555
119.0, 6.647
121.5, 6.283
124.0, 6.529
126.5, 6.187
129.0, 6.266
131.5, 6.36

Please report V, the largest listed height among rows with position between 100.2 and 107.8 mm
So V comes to 6.592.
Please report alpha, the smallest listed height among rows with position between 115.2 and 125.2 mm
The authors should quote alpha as 6.283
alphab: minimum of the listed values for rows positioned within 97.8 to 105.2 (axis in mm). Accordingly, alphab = 6.316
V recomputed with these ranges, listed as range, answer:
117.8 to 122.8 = 6.647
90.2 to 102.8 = 6.72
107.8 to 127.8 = 6.956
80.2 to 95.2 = 6.761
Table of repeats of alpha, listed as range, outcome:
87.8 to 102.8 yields 6.208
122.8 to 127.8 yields 6.187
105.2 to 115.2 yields 6.592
